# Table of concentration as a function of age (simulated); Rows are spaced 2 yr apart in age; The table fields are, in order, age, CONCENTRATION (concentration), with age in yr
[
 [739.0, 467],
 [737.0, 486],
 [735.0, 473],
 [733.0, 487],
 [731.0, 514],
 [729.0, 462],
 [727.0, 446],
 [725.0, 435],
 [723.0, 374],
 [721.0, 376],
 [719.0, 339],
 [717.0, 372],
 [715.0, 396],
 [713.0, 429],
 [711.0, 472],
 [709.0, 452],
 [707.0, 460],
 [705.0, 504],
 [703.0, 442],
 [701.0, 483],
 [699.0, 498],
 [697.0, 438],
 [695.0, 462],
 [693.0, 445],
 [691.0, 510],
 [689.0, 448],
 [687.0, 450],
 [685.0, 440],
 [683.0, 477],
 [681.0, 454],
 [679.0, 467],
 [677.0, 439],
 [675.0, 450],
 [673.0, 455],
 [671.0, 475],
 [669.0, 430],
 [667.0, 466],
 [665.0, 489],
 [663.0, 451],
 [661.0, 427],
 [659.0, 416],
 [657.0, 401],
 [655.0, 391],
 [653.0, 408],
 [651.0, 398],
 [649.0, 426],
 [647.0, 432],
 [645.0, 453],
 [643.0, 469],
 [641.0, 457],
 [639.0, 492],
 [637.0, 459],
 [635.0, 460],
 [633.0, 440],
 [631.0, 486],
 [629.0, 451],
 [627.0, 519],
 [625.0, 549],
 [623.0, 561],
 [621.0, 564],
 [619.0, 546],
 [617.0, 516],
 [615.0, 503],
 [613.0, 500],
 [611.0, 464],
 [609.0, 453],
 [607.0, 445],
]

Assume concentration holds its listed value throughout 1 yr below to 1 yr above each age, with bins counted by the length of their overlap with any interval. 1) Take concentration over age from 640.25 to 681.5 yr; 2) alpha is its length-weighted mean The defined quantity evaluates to 440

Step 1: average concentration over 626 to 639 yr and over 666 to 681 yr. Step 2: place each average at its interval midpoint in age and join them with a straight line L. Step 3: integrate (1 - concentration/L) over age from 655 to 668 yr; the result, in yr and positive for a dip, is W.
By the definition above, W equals 0.6 yr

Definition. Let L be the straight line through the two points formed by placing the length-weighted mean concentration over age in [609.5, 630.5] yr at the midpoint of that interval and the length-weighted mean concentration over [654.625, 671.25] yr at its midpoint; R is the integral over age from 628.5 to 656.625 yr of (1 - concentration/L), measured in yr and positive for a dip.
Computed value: 1.9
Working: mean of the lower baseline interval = 515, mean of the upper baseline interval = 439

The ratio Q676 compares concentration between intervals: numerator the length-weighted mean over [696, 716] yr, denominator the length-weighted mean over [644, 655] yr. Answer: 1.09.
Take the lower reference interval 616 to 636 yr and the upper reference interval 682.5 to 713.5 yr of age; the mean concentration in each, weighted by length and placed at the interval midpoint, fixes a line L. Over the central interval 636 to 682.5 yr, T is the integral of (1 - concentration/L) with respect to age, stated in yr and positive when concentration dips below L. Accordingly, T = 4.18 yr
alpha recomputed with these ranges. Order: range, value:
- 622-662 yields 455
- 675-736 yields 448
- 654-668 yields 434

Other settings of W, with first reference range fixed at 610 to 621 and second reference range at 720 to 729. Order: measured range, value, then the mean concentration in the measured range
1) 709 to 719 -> 0.25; 413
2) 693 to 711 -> -1.35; 466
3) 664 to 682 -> 0.06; 458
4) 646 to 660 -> 1.97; 410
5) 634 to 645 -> 0.53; 466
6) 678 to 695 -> -0.52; 461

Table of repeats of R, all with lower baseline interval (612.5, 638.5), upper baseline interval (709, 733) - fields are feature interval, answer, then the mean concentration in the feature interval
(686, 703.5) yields -0.7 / 465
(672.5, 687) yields 0.1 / 454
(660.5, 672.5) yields 0.3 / 458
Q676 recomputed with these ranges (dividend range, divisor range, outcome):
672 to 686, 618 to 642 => 0.91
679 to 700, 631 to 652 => 1.03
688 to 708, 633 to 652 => 1.04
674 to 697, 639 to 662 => 1.07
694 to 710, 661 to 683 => 1.02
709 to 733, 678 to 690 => 0.93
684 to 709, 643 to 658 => 1.11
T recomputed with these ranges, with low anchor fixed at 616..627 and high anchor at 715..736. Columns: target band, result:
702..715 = -0.27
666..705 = 0.89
